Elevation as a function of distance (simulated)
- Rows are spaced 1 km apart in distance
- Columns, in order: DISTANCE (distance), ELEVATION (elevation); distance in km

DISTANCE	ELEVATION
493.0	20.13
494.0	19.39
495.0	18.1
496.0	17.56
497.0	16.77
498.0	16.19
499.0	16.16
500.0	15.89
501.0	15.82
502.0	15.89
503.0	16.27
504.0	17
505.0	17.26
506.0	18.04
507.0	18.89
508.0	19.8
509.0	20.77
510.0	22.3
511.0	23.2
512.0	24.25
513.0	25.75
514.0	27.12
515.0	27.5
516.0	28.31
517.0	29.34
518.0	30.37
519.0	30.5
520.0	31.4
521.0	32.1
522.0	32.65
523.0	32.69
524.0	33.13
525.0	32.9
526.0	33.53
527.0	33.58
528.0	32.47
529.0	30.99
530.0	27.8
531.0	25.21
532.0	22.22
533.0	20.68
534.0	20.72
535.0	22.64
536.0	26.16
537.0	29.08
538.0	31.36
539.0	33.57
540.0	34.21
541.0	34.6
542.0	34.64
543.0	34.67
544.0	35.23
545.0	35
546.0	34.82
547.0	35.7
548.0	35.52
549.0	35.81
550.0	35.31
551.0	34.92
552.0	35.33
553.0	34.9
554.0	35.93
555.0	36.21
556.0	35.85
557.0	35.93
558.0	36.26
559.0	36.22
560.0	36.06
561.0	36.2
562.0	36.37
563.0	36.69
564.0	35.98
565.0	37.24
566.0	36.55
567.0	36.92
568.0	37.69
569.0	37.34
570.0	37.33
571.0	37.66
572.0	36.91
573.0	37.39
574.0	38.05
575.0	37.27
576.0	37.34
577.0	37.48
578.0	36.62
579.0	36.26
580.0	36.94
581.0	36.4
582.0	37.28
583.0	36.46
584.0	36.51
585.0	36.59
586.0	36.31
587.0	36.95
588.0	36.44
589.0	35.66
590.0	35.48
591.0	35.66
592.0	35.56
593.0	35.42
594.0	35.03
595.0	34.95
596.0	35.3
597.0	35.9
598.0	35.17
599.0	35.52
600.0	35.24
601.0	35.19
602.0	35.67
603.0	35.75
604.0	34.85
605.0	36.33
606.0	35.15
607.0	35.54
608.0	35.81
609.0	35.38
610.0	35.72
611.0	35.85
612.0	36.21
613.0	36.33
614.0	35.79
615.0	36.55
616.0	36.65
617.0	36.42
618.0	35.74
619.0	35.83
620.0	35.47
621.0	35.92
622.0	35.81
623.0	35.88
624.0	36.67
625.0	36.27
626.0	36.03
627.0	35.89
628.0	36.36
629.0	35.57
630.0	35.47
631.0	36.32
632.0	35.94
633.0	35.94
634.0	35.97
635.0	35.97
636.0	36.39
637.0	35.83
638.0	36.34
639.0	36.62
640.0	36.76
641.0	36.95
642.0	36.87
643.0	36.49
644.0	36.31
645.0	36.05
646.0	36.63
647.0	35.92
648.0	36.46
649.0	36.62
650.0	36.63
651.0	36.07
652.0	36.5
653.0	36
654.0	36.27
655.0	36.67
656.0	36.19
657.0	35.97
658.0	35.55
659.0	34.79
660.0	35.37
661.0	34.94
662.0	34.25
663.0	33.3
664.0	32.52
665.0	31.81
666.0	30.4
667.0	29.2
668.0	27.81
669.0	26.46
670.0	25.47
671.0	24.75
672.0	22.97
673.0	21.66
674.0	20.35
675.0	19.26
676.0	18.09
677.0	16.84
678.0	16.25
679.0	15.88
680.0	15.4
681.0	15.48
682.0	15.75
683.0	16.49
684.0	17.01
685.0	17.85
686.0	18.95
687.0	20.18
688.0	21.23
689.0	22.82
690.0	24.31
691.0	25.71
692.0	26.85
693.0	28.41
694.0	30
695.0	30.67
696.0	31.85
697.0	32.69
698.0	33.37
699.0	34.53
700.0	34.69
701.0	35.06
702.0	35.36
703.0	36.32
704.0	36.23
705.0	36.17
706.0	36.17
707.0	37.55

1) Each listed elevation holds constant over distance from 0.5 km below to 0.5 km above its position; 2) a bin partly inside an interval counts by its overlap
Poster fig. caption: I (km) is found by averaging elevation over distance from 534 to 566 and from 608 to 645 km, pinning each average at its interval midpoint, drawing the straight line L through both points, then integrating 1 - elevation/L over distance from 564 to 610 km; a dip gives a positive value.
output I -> -1.4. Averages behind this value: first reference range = 34.3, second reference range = 36.1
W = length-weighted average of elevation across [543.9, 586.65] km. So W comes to 36.4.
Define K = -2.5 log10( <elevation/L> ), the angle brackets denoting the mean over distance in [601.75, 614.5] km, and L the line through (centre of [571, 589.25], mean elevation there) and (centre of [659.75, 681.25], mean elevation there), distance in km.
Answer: -0.081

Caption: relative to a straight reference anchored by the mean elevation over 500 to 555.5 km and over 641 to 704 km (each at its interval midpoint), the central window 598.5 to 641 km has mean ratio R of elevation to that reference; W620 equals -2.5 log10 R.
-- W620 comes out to -0.24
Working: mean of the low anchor 28.5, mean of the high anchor 29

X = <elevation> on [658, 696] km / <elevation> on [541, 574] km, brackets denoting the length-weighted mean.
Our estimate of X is 0.68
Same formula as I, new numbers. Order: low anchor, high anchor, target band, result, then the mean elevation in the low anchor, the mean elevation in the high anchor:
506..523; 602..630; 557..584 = -4.4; 26.4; 35.9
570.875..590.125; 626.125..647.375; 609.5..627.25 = 0.2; 36.8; 36.2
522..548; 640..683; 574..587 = -2.7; 30.8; 29.8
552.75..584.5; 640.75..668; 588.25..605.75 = 0.3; 36.7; 35.1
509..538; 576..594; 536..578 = -4.0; 28.1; 36.3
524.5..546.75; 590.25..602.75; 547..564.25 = -2.1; 30.3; 35.4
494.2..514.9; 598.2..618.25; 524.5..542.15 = -3.9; 19.3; 35.8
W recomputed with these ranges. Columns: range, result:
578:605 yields 35.9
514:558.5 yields 31.8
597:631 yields 35.8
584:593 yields 36.1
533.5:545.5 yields 31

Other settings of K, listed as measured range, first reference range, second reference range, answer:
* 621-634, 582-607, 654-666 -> -0.03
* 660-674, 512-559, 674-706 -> -0.10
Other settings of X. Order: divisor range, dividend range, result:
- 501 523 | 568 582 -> 1.53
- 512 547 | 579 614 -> 1.19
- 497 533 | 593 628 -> 1.44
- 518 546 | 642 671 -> 1.11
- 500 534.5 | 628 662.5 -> 1.42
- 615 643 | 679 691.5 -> 0.53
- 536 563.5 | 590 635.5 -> 1.03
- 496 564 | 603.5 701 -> 1.09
